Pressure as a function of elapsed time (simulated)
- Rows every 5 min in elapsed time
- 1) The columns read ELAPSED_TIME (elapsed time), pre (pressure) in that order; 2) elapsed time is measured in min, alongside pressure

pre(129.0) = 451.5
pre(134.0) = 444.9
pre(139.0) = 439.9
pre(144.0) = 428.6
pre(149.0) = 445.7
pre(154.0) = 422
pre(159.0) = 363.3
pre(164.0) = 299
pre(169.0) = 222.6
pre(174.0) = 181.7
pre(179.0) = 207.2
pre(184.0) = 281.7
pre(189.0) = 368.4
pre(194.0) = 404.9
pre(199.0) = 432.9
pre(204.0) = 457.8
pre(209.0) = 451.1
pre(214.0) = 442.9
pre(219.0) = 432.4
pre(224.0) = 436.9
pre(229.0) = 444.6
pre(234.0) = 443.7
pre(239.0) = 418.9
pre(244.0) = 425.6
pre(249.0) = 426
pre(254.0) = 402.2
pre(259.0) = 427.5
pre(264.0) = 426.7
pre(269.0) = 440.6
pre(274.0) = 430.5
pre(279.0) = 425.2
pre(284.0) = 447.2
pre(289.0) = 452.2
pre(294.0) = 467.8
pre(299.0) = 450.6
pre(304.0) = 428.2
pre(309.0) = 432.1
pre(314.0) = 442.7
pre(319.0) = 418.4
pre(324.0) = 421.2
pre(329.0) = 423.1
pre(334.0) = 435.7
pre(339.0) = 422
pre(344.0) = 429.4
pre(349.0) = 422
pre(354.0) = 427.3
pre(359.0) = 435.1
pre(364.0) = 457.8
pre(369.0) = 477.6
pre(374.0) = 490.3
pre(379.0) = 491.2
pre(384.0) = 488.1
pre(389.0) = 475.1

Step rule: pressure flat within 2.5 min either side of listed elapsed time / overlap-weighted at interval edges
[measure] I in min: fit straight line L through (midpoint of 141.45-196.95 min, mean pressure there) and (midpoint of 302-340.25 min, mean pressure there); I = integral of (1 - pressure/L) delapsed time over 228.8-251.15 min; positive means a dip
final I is -3.26 min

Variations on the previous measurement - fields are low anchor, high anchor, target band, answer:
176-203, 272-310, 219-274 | -4.37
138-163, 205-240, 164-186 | 9.96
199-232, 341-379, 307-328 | 0.96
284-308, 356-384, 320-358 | 2.94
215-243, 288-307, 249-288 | 1.22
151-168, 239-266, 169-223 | 2.85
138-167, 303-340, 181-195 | 2.13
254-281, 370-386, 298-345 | 2.83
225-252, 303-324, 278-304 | -1.09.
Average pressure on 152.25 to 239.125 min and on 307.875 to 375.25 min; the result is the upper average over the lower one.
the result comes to 1.2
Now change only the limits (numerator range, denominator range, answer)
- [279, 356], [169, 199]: 1.47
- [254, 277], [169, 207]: 1.31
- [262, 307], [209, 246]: 1.01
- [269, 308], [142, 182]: 1.39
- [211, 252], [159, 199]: 1.47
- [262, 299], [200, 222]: 0.99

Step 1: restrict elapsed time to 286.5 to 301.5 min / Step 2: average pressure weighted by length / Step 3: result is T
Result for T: 457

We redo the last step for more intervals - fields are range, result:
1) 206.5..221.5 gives 442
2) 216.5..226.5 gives 435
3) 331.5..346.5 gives 429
